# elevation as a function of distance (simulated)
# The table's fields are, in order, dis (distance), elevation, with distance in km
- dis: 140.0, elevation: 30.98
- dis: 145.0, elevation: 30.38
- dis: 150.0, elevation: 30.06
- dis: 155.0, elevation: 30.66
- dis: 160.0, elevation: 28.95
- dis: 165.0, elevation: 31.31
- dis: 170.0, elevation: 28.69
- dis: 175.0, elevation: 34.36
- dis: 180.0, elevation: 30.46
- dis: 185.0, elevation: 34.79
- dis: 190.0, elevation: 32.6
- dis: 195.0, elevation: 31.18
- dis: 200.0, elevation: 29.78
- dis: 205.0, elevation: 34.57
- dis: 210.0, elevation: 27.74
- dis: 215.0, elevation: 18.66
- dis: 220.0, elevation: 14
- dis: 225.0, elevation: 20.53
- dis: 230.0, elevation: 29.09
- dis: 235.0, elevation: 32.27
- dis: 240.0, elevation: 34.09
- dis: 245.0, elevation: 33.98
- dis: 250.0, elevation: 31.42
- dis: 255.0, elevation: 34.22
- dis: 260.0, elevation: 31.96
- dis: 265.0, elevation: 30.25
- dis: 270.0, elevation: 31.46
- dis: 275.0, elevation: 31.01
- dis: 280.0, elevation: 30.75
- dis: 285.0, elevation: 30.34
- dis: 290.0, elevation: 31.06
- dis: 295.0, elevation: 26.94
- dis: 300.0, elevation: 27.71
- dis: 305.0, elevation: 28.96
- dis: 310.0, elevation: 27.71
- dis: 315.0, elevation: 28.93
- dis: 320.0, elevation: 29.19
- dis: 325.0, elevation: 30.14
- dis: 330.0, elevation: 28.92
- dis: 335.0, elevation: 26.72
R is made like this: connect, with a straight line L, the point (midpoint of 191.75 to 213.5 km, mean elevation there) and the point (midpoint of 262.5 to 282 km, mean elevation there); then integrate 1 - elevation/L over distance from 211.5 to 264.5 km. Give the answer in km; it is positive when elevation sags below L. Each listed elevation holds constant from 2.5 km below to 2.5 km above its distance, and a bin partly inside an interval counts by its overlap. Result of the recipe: 4.4 km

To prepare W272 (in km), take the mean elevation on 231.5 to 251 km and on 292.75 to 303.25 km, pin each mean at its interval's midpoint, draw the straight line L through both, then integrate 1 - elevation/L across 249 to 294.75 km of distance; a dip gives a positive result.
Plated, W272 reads -1.9 km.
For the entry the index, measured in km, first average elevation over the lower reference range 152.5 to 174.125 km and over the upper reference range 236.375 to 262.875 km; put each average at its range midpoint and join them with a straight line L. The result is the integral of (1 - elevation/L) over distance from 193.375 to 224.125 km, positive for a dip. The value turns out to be 5.9 km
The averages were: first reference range 30.2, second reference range 33.1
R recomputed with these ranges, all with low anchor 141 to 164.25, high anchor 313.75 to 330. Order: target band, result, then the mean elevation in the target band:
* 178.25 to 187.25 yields -0.8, 32.7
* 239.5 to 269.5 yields -2.8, 32.5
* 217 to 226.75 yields 4.2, 17.1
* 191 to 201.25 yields -0.3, 30.9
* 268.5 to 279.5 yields -0.6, 31.1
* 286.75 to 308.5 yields 0.6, 28.7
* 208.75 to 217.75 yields 2.3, 22.3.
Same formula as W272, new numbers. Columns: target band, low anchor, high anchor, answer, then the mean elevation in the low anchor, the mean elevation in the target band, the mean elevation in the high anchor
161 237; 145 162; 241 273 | 5.6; 30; 28.7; 32.3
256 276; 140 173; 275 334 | -1.4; 30.1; 31.4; 29.2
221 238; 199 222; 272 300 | -0.1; 24.9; 26.3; 29.8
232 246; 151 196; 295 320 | -1.6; 31.4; 33.2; 28.3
